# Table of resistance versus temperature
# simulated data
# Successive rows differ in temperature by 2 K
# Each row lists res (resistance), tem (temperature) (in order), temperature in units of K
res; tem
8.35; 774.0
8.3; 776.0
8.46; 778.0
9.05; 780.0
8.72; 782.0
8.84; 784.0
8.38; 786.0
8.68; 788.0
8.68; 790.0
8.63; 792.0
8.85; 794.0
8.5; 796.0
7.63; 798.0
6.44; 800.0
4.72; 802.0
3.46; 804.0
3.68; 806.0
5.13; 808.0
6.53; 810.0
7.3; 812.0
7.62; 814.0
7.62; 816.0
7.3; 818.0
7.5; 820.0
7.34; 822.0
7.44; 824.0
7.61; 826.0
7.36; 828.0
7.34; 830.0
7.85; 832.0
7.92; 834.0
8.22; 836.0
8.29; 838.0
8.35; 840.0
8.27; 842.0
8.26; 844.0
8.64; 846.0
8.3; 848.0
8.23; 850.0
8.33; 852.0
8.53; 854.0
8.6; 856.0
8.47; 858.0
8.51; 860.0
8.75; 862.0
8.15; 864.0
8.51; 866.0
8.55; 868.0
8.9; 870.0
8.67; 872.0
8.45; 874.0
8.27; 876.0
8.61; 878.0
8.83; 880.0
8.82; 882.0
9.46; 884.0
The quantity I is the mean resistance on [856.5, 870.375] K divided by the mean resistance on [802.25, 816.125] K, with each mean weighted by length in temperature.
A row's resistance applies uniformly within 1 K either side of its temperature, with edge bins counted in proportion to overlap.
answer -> 1.5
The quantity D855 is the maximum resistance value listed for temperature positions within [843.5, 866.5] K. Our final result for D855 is 8.75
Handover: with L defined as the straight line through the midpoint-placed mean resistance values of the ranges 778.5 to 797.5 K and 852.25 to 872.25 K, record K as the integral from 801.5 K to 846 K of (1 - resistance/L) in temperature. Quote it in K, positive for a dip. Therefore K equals 7.7 K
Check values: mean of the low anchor 8.67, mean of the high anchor 8.55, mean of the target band 7.11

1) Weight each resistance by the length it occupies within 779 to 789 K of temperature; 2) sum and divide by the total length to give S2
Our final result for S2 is 8.73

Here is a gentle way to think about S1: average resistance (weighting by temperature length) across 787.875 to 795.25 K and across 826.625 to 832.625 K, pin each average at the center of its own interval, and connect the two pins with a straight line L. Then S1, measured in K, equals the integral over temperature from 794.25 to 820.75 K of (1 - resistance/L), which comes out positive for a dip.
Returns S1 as 5.5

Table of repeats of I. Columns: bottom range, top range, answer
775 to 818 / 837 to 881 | 1.15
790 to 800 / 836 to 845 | 1.01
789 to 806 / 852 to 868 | 1.23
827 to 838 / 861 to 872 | 1.10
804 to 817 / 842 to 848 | 1.38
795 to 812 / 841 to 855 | 1.43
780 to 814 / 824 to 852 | 1.12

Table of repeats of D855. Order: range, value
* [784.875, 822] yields 8.85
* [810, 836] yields 8.22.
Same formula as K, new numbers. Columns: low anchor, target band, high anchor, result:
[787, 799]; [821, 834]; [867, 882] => 1.56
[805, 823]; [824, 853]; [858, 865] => -1.72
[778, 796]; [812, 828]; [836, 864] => 2.02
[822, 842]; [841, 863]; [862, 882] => -0.67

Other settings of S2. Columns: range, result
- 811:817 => 7.51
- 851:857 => 8.49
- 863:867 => 8.33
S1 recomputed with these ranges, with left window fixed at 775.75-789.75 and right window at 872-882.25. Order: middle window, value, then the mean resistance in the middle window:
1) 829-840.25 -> 0.8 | 7.97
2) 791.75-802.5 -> 1.4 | 7.51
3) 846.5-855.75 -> 0.2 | 8.38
